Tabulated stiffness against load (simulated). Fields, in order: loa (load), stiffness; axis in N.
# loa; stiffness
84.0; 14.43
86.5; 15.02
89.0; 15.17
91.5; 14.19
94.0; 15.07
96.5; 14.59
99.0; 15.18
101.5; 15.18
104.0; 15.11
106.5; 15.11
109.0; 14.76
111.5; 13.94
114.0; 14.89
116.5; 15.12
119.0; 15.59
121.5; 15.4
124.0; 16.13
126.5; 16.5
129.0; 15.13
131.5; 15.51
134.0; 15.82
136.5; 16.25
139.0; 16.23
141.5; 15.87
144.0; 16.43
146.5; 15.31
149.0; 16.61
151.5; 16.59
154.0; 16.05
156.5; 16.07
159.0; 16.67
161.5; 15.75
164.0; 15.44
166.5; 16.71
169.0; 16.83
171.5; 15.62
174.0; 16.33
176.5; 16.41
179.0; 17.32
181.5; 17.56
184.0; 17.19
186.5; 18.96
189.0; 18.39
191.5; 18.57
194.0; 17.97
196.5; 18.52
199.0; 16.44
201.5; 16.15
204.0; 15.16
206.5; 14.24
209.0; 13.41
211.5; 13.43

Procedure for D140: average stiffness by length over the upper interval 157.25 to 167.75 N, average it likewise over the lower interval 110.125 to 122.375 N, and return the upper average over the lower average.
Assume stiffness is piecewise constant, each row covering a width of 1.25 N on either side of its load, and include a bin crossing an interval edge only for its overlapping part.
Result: 1.1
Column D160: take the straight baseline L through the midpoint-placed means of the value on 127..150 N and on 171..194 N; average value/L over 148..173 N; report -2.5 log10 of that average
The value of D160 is 0.03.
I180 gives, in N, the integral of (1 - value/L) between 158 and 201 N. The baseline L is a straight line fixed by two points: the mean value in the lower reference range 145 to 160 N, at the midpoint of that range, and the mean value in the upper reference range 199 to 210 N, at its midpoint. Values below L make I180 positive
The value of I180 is -4.3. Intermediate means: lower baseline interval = 16.2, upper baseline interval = 15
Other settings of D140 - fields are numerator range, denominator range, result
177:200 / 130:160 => 1.11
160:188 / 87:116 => 1.13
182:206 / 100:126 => 1.15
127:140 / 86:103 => 1.06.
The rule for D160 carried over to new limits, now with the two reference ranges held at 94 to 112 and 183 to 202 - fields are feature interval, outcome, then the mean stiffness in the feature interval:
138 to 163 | 0.02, 16.2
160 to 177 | 0.06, 16.2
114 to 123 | 0.01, 15.3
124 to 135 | 0.00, 15.8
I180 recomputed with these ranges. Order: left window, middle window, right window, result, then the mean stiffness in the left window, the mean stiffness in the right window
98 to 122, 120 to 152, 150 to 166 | -0.7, 15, 16.1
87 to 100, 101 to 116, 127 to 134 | 0.3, 14.8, 15.5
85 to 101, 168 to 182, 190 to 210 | -0.5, 14.9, 16.4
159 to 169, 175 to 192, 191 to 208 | -1.4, 16.2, 16.6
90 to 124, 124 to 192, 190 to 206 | -1.5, 15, 17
